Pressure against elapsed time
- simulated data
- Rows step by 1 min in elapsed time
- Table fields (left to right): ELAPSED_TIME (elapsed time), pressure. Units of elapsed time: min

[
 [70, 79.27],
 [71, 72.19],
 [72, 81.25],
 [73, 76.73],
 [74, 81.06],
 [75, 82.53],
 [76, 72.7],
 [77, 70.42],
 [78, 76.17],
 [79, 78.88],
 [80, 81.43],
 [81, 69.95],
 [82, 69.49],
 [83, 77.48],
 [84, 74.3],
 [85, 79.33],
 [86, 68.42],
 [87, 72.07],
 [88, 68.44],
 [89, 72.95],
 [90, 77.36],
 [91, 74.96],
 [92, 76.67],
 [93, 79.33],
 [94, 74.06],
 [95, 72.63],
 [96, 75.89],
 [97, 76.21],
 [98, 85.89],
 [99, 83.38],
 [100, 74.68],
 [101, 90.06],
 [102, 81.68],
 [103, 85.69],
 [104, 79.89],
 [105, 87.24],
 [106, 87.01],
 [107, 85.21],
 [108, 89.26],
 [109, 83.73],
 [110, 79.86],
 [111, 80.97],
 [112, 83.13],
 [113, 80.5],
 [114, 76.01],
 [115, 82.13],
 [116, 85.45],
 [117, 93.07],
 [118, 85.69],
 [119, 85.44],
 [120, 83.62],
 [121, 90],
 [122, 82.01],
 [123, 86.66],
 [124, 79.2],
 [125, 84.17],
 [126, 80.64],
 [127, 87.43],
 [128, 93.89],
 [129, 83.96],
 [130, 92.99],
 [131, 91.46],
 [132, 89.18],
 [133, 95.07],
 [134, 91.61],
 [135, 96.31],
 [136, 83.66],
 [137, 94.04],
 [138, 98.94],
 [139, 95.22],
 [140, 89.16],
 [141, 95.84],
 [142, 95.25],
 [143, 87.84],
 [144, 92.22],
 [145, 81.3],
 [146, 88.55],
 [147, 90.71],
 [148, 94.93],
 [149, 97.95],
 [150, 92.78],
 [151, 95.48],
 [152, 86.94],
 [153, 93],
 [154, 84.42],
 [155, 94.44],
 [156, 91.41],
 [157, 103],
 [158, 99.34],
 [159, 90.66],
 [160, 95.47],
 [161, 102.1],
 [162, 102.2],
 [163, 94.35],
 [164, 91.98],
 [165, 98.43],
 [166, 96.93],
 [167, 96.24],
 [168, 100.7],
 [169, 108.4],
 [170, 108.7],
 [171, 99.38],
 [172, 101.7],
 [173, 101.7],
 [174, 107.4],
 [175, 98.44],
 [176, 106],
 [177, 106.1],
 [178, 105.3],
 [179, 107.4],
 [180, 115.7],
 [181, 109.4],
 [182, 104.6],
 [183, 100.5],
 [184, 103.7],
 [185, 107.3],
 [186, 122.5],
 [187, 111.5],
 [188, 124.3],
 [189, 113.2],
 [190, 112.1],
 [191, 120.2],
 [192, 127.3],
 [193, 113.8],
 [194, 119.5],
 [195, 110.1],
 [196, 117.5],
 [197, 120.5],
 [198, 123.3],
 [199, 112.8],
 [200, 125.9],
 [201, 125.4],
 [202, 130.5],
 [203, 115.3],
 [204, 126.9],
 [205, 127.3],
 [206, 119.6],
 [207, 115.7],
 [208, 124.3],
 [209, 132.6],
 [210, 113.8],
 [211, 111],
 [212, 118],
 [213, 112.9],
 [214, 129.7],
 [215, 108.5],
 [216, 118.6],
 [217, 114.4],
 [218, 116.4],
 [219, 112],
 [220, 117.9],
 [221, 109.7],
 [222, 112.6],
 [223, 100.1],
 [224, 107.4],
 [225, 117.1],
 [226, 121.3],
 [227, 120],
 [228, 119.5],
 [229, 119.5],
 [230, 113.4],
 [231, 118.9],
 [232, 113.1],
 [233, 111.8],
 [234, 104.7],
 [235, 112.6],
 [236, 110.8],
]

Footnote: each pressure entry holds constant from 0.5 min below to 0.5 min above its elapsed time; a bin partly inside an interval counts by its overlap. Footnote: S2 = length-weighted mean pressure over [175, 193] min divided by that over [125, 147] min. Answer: 1.23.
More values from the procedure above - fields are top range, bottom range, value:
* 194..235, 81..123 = 1.46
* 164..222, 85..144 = 1.34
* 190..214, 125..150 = 1.32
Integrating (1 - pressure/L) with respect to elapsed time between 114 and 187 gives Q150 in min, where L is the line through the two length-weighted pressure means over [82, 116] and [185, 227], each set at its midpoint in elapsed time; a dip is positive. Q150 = 2.0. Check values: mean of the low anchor 79.2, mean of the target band 95.1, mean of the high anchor 118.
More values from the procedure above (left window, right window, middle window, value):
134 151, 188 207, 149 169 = 1.0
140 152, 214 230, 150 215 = -3.8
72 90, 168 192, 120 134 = 0.5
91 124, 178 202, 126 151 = 0.8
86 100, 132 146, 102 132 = -0.3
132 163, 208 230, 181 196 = -1.0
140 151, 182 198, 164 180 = 0.4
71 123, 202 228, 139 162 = 0.9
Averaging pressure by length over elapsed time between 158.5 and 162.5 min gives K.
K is 97.6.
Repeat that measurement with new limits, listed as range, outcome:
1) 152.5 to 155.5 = 90.6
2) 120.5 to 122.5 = 86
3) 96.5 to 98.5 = 81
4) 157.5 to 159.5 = 95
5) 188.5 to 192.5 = 118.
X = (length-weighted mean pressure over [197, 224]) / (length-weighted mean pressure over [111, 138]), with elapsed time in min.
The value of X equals 1.36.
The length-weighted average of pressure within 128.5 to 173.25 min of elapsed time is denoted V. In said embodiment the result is 94.5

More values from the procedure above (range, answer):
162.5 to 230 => 113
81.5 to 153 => 84.6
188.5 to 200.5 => 118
